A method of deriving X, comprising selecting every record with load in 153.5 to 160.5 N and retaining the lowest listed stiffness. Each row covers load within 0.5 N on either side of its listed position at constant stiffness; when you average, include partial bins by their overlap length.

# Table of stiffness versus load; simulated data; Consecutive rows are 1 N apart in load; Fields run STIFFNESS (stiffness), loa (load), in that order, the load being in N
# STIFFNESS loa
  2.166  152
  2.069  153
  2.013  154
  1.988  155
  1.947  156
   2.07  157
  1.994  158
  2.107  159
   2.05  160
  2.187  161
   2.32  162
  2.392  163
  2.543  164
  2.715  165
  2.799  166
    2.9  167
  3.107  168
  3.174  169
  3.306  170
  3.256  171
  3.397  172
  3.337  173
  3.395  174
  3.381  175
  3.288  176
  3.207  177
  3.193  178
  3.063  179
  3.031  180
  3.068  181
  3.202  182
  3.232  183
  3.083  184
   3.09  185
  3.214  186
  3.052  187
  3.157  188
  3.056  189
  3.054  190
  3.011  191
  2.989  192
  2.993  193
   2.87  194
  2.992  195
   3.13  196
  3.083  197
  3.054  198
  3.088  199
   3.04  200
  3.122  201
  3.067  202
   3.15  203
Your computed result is 1.947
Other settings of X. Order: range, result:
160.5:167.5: 2.187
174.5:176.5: 3.288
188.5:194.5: 2.87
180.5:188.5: 3.052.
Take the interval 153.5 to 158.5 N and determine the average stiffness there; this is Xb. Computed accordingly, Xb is 2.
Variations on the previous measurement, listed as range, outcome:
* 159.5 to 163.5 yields 2.24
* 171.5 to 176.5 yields 3.36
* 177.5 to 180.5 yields 3.1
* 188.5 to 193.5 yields 3.02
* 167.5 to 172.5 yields 3.25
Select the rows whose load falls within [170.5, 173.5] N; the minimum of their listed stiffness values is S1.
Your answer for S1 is 3.256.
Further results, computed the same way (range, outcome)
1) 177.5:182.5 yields 3.031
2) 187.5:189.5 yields 3.056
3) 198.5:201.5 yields 3.04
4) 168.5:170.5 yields 3.174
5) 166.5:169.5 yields 2.9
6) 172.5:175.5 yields 3.337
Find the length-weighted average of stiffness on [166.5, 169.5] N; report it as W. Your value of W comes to 3.06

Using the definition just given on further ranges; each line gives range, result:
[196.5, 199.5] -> 3.07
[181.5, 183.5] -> 3.22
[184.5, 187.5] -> 3.12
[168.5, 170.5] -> 3.24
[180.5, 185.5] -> 3.14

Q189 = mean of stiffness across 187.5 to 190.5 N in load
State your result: 3.09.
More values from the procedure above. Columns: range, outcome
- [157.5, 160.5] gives 2.05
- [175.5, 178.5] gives 3.23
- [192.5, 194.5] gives 2.93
